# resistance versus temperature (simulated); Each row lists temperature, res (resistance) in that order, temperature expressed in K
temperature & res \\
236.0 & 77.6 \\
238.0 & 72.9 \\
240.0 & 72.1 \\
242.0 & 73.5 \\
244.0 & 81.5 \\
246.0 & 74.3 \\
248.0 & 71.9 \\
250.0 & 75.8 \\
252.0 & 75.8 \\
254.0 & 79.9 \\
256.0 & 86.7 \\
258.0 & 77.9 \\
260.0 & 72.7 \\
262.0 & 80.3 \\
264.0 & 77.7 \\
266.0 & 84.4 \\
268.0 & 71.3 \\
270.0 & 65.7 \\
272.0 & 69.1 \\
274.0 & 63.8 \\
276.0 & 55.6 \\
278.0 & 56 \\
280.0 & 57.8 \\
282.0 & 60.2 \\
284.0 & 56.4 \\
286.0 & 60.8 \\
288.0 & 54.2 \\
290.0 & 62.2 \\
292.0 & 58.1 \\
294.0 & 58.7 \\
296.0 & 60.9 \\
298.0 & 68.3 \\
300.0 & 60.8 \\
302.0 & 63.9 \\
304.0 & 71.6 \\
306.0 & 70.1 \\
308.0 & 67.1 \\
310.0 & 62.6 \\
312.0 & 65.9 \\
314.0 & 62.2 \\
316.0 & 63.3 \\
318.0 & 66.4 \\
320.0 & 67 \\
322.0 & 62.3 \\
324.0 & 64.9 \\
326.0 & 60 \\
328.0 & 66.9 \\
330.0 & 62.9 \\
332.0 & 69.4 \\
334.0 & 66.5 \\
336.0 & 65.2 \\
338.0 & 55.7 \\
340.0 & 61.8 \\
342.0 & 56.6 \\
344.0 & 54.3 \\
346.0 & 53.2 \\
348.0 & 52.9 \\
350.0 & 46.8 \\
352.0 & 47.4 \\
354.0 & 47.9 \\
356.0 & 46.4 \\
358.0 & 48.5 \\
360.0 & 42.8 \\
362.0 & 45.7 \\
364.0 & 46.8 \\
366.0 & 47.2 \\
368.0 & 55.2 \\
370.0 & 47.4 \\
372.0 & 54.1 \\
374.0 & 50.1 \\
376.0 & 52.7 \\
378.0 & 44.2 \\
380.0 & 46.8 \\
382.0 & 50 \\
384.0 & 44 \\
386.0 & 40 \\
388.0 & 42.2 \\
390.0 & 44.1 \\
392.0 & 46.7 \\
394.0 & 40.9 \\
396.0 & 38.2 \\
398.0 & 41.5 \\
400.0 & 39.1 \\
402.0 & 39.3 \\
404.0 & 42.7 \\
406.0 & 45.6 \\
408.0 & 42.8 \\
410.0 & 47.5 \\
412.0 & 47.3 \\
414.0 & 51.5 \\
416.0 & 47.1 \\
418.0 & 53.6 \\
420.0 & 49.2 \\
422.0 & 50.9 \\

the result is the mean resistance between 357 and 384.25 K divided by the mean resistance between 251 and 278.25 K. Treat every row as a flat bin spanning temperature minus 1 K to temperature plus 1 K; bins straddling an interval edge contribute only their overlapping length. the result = 0.66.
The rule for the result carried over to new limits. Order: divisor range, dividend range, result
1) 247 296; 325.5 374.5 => 0.80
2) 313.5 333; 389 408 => 0.65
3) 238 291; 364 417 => 0.65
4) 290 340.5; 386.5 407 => 0.66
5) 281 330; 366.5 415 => 0.72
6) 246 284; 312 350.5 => 0.86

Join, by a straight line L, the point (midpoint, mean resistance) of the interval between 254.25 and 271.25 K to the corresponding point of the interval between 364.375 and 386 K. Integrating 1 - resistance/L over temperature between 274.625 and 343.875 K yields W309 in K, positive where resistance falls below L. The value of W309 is 2.7 K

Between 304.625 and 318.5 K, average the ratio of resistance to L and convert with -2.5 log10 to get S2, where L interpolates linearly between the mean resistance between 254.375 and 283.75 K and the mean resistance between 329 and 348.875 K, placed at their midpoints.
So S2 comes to -0.03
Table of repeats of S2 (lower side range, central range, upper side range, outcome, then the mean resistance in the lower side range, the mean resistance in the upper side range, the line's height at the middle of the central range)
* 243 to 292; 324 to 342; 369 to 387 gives -0.121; 69.4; 47.7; 56.5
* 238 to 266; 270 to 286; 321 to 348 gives 0.194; 77.1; 61.2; 72.1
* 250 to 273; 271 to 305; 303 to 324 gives 0.162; 76.5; 65.8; 71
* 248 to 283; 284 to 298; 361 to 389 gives 0.106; 71.2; 47.6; 65.7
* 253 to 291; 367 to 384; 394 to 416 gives -0.015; 68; 43.6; 49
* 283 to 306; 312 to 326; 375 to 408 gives -0.124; 61.8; 43.6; 57.2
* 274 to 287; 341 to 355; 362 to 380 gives 0.007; 58.3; 49.3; 51.6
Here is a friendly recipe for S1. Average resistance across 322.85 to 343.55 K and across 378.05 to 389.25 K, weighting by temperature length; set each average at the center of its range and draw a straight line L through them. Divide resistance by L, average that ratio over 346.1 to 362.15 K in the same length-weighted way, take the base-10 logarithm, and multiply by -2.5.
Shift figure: 0.16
